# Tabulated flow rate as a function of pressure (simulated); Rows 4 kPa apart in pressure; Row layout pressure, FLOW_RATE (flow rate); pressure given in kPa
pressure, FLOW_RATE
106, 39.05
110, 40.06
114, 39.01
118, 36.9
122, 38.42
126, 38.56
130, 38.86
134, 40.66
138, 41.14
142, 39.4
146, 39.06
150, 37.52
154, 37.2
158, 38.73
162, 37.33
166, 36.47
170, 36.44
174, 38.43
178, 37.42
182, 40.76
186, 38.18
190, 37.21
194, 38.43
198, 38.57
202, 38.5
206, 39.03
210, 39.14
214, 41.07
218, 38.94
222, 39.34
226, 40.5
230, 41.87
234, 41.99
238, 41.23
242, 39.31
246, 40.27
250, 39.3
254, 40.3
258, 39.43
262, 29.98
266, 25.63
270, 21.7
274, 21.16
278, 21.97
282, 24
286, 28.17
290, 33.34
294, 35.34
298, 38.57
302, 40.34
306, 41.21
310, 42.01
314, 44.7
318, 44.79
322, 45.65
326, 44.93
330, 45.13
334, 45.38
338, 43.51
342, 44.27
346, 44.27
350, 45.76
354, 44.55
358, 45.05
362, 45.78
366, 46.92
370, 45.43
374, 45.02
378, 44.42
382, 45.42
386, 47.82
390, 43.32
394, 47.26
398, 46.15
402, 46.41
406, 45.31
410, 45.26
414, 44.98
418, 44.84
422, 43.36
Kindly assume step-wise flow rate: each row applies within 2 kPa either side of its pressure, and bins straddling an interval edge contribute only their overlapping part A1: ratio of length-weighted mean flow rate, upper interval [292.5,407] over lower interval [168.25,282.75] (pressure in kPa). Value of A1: 1.22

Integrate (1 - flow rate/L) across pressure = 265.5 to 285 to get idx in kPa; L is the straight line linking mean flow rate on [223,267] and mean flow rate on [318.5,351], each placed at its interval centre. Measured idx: 8.5 kPa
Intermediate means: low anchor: 38.5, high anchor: 44.8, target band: 23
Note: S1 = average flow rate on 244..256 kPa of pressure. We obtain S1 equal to 40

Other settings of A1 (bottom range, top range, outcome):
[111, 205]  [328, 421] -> 1.18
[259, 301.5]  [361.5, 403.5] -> 1.60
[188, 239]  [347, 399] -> 1.15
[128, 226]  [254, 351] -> 0.96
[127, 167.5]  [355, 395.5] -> 1.18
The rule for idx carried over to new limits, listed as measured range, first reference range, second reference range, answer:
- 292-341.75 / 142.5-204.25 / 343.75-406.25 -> 0.8 kPa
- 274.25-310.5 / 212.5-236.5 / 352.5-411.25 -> 8.4 kPa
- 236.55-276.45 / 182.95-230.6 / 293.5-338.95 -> 7.0 kPa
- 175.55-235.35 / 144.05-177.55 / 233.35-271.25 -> -4.1 kPa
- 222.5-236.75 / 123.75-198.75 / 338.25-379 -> -0.2 kPa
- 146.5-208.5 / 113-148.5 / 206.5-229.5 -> 2.3 kPa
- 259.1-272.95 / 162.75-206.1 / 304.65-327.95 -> 5.1 kPa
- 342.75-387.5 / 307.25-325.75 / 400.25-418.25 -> -0.6 kPa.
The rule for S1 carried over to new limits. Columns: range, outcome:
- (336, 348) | 44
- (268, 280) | 21.6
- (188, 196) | 37.8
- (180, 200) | 38.6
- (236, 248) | 40.3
